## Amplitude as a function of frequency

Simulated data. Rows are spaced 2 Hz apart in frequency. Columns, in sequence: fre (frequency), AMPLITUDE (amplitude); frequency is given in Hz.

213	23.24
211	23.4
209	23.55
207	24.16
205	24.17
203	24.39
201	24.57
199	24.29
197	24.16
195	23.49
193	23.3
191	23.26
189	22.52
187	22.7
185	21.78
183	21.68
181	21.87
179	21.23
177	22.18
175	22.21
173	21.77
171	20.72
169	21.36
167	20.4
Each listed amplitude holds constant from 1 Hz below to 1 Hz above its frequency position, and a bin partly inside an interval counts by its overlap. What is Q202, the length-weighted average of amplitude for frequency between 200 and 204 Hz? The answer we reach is 24.5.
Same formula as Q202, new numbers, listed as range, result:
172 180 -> 21.8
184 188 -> 22.2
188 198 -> 23.3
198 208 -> 24.3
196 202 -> 24.3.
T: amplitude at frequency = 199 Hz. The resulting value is 24.29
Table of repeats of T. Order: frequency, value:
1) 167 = 20.4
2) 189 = 22.52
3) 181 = 21.87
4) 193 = 23.3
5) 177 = 22.18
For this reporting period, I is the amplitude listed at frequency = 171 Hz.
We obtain 20.72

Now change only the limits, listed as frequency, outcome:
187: 22.7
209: 23.55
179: 21.23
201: 24.57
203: 24.39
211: 23.4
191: 23.26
